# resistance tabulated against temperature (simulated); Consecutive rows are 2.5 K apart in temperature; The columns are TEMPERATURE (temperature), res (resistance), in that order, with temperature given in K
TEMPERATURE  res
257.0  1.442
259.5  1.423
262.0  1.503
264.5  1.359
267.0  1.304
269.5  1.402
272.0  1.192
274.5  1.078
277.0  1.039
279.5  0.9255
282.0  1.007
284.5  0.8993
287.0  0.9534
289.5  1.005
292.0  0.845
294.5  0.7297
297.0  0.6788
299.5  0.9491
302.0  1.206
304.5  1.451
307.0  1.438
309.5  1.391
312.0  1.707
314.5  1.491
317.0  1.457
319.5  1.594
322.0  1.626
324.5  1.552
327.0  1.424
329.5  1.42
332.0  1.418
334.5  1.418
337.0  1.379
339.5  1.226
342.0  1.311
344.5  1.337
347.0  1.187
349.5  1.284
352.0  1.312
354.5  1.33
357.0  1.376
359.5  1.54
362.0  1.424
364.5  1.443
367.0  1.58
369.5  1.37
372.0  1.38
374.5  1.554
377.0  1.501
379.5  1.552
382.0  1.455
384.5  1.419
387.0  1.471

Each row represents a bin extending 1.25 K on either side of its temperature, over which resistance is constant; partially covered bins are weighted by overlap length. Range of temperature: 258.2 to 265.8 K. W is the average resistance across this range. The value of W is 1.43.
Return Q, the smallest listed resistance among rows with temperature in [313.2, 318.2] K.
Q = 1.457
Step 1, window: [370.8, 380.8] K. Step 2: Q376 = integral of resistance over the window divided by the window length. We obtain 1.5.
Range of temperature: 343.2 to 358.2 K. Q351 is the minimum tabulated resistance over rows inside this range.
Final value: 1.187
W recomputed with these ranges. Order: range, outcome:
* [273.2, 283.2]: 1.01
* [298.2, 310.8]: 1.29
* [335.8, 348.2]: 1.29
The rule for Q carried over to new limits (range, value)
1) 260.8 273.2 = 1.192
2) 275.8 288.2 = 0.8993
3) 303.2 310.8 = 1.391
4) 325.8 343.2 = 1.226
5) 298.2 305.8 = 0.9491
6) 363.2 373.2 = 1.37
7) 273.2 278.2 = 1.039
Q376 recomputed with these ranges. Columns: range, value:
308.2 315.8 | 1.53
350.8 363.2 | 1.4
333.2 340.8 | 1.34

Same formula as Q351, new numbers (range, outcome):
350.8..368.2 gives 1.312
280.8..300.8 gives 0.6788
